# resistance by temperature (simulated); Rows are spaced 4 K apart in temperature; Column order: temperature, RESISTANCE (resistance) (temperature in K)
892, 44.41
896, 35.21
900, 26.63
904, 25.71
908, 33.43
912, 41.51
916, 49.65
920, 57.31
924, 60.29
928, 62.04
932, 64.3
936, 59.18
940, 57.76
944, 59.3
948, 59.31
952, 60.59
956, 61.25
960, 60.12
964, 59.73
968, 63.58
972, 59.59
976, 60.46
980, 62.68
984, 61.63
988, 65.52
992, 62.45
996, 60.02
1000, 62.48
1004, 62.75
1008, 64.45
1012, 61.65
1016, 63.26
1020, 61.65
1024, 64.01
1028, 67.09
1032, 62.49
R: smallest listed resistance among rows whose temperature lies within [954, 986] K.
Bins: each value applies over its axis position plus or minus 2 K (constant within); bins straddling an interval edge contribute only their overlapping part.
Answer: 59.59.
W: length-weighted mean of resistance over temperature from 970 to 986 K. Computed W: 61.1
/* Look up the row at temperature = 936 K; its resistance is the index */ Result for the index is 59.18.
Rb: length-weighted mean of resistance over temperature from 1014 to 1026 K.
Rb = 63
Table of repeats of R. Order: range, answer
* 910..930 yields 41.51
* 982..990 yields 61.63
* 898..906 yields 25.71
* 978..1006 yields 60.02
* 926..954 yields 57.76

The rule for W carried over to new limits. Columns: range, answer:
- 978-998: 62.5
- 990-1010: 62.4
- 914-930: 57.3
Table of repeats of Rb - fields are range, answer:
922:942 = 60.7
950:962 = 60.7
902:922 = 41.5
